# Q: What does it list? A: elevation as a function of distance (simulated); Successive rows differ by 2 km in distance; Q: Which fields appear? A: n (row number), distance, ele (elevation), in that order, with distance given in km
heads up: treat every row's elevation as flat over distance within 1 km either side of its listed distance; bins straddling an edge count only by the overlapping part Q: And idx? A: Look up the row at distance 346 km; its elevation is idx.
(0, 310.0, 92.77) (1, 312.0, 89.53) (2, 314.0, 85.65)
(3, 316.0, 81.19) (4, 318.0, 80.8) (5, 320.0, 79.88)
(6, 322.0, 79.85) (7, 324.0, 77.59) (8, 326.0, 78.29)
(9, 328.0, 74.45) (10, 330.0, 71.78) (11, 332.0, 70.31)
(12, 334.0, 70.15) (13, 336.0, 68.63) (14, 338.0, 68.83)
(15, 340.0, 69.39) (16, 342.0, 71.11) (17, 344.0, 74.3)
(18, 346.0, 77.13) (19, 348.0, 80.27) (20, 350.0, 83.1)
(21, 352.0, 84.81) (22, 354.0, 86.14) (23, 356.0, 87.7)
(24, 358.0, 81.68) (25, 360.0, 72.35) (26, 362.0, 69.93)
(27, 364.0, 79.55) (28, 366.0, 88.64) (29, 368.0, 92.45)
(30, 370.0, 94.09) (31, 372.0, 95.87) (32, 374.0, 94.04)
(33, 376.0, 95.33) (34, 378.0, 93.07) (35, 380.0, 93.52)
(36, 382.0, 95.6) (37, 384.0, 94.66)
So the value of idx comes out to 77.13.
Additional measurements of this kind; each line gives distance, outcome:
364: 79.55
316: 81.19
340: 69.39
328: 74.45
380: 93.52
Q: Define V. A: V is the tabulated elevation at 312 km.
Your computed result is 89.53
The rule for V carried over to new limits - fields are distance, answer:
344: 74.3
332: 70.31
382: 95.6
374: 94.04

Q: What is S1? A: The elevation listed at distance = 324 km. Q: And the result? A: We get 77.59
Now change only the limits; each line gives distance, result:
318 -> 80.8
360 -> 72.35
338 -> 68.83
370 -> 94.09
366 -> 88.64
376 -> 95.33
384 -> 94.66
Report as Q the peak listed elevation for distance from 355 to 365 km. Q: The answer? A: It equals 87.7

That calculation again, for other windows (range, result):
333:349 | 80.27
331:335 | 70.31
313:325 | 85.65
